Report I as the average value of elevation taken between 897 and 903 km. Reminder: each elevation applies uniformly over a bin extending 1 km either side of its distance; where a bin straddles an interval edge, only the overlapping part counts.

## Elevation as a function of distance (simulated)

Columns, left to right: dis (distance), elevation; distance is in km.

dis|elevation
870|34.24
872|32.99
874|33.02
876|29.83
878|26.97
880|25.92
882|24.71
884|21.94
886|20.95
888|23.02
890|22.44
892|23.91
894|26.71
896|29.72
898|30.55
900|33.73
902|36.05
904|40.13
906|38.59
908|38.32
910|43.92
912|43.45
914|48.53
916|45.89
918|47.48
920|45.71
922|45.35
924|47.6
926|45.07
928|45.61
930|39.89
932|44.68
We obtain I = 33.4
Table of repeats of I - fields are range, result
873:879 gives 29.9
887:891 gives 22.7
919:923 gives 45.5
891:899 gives 27.7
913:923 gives 46.6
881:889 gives 22.7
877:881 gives 26.4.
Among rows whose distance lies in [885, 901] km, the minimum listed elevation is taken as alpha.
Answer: 20.95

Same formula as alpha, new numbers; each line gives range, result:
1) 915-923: 45.35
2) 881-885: 21.94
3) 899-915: 33.73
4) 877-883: 24.71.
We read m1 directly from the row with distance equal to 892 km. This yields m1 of 23.91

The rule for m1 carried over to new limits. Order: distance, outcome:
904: 40.13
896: 29.72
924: 47.6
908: 38.32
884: 21.94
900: 33.73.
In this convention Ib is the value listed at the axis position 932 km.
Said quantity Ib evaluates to 44.68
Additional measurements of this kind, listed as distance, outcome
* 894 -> 26.71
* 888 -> 23.02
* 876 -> 29.83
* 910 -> 43.92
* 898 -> 30.55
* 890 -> 22.44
